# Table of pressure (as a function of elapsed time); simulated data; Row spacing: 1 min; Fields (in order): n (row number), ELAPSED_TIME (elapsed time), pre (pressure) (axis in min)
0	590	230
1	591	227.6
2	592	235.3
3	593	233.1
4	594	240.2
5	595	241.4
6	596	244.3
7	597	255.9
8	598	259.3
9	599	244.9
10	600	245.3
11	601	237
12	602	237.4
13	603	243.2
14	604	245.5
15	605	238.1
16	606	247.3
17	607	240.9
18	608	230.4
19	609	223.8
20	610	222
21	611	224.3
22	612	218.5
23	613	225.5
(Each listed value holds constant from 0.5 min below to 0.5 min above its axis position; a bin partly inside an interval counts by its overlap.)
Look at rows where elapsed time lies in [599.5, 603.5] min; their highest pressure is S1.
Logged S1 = 245.3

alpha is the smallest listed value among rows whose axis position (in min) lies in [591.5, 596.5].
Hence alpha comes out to 233.1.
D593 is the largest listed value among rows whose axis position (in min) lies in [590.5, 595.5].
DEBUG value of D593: 241.4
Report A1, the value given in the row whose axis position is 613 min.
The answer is 225.5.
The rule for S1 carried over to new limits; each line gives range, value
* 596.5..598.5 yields 259.3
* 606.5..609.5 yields 240.9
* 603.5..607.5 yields 247.3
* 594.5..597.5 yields 255.9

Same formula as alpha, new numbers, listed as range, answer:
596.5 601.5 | 237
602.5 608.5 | 230.4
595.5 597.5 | 244.3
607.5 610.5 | 222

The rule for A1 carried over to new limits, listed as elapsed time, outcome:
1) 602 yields 237.4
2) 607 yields 240.9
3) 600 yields 245.3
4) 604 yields 245.5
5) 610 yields 222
